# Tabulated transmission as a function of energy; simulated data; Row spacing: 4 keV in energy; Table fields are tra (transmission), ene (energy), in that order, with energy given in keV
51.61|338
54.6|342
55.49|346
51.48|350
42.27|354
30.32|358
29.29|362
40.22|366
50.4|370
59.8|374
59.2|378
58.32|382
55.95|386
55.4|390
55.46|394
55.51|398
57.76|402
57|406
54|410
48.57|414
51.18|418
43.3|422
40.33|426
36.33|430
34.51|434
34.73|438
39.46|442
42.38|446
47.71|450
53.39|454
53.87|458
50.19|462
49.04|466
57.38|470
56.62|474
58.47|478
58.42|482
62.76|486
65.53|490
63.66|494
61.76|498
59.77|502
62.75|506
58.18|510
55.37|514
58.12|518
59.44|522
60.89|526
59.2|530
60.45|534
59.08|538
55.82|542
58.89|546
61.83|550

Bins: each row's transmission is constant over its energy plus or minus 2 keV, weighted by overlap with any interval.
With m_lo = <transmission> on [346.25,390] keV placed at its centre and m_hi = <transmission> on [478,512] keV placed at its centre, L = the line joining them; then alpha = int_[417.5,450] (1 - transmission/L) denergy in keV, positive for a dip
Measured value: 8.8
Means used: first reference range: 48.4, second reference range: 61.4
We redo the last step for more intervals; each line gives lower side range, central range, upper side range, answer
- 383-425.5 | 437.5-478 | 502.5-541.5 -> 4.7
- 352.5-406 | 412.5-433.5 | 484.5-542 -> 4.1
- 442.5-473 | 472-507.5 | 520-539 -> -4.3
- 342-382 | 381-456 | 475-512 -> 6.6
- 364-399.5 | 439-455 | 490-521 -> 3.6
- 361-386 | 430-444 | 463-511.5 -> 4.9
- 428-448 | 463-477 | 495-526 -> -2.1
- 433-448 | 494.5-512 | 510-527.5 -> -2.1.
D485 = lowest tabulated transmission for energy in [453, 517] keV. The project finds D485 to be 49.04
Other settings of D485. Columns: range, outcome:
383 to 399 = 55.4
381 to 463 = 34.51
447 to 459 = 47.71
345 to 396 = 29.29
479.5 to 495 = 58.42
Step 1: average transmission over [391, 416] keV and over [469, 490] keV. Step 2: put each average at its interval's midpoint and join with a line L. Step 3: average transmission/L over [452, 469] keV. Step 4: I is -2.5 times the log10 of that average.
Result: 0.12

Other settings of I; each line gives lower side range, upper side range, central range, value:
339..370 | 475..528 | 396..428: -0.01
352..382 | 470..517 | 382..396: -0.17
